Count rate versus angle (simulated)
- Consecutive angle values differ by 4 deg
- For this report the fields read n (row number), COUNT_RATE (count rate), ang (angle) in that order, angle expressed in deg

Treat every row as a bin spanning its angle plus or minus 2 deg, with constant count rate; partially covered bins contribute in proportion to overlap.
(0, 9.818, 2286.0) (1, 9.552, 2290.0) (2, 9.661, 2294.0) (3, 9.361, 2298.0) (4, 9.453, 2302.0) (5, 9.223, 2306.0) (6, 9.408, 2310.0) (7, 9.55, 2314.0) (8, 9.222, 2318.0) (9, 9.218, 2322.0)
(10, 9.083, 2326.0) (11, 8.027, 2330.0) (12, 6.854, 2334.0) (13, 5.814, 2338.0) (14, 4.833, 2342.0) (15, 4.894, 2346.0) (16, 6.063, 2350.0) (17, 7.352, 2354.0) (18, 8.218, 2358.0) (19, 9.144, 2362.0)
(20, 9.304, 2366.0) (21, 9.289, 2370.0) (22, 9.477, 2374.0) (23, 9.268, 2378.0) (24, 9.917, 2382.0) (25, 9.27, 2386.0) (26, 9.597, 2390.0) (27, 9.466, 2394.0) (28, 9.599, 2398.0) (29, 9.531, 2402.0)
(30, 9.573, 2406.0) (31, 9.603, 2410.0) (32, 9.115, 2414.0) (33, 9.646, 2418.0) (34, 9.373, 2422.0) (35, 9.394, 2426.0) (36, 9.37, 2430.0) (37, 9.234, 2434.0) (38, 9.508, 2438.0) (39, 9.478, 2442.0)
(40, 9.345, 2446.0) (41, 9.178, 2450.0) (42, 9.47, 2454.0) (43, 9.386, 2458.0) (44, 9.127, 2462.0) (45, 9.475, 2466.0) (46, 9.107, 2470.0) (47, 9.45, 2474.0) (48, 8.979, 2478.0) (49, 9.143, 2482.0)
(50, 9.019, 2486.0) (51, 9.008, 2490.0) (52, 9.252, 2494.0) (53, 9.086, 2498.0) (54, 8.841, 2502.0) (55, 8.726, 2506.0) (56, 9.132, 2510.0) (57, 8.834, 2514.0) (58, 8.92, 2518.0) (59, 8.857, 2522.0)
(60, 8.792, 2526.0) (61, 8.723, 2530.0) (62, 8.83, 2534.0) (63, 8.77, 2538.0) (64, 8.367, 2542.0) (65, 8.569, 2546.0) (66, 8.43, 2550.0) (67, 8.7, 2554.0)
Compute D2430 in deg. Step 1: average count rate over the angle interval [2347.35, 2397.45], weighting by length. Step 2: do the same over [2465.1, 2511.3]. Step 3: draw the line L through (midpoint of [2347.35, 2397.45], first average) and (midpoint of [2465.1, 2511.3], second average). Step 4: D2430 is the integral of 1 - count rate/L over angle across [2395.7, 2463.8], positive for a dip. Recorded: -3.4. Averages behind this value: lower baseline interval 8.83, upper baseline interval 9.09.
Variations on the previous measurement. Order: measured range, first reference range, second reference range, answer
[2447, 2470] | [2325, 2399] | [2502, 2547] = -2.1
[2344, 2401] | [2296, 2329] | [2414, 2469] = 4.1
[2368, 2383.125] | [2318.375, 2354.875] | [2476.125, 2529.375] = -4.1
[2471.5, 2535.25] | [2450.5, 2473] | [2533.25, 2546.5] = -0.2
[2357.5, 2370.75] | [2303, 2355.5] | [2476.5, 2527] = -1.8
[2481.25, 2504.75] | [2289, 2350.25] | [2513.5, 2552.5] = -1.2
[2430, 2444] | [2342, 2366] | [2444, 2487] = -1.1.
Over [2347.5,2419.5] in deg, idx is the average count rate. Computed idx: 9.05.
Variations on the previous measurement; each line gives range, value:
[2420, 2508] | 9.22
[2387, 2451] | 9.44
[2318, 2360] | 7.14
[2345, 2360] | 6.75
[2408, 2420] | 9.45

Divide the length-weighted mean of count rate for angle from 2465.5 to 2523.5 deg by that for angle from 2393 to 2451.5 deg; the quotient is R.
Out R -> 0.96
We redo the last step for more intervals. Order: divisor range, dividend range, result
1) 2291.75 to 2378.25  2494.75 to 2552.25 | 1.06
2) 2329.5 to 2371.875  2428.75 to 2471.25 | 1.29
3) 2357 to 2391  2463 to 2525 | 0.97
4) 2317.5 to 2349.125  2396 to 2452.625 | 1.33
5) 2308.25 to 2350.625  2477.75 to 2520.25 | 1.19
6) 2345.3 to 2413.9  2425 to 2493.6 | 1.04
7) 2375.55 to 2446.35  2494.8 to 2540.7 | 0.94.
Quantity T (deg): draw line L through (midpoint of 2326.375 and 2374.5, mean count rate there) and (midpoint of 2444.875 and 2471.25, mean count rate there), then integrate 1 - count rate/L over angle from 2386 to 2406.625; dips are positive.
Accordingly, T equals -3.25 deg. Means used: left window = 7.43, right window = 9.3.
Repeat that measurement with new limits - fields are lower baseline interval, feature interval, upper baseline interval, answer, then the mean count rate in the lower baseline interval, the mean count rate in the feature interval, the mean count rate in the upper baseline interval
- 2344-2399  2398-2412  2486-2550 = -1.5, 8.62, 9.57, 8.84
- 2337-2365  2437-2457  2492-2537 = -3.4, 6.74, 9.39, 8.91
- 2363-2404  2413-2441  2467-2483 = -0.2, 9.46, 9.39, 9.19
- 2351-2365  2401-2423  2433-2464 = -1.5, 8.16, 9.48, 9.34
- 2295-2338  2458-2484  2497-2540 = -1.1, 8.81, 9.23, 8.86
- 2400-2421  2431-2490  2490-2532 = -0.4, 9.49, 9.27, 8.92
